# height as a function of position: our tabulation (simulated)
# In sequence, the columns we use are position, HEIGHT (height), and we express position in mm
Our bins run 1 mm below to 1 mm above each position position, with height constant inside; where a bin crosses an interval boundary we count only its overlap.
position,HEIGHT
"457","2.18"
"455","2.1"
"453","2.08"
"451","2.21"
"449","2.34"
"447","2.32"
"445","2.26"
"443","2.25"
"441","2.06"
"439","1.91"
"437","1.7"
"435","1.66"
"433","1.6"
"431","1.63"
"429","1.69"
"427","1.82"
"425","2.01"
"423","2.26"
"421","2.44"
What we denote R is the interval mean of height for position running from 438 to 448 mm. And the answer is 2.16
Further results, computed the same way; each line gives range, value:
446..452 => 2.29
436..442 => 1.89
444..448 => 2.29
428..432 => 1.66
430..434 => 1.61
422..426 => 2.13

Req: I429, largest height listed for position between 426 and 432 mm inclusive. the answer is 1.82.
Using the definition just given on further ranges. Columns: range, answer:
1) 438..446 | 2.26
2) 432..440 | 1.91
